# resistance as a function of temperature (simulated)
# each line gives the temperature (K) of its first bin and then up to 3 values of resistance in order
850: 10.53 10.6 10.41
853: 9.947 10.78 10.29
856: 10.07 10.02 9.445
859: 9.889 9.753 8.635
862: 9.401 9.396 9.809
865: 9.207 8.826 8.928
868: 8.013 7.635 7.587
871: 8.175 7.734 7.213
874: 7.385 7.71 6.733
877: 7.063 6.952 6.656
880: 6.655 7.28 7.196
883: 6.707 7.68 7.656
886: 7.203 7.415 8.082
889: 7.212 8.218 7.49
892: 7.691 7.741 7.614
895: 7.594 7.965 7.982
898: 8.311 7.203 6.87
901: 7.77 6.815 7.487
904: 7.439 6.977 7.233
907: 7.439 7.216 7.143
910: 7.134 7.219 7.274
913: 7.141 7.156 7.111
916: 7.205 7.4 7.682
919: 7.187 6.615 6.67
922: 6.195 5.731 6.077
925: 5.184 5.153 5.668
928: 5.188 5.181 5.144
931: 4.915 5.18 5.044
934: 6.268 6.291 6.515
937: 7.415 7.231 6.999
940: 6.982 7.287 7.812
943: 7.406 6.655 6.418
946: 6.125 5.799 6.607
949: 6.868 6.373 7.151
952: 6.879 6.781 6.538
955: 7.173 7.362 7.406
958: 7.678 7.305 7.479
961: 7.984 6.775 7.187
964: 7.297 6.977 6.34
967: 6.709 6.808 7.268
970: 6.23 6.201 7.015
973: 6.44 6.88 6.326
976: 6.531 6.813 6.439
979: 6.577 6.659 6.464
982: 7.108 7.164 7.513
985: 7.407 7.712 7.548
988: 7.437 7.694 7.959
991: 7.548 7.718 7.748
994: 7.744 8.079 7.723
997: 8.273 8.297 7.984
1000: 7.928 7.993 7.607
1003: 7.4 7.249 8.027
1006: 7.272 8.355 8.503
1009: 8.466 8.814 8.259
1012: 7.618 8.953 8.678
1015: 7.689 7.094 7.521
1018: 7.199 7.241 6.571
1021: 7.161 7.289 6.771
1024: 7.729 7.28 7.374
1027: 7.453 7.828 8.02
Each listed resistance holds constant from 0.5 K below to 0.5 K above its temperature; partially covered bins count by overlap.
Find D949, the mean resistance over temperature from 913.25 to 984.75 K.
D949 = 6.65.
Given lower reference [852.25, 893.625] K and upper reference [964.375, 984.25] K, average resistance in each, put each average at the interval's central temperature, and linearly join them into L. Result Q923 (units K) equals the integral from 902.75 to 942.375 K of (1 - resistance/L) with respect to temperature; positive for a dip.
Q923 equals 4.8 K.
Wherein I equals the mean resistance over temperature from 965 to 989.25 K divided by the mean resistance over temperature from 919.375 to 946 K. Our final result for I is 1.11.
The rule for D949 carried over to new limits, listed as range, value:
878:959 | 6.91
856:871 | 9.04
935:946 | 6.99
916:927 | 6.39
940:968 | 6.97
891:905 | 7.55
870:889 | 7.31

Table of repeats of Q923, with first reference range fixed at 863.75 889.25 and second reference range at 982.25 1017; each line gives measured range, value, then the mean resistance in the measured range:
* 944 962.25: 2.0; 6.92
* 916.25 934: 4.1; 5.92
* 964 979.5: 2.3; 6.66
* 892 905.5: 0.2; 7.53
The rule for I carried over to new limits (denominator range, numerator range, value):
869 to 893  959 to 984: 0.93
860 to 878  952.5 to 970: 0.86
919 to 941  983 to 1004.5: 1.28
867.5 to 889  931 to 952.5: 0.90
